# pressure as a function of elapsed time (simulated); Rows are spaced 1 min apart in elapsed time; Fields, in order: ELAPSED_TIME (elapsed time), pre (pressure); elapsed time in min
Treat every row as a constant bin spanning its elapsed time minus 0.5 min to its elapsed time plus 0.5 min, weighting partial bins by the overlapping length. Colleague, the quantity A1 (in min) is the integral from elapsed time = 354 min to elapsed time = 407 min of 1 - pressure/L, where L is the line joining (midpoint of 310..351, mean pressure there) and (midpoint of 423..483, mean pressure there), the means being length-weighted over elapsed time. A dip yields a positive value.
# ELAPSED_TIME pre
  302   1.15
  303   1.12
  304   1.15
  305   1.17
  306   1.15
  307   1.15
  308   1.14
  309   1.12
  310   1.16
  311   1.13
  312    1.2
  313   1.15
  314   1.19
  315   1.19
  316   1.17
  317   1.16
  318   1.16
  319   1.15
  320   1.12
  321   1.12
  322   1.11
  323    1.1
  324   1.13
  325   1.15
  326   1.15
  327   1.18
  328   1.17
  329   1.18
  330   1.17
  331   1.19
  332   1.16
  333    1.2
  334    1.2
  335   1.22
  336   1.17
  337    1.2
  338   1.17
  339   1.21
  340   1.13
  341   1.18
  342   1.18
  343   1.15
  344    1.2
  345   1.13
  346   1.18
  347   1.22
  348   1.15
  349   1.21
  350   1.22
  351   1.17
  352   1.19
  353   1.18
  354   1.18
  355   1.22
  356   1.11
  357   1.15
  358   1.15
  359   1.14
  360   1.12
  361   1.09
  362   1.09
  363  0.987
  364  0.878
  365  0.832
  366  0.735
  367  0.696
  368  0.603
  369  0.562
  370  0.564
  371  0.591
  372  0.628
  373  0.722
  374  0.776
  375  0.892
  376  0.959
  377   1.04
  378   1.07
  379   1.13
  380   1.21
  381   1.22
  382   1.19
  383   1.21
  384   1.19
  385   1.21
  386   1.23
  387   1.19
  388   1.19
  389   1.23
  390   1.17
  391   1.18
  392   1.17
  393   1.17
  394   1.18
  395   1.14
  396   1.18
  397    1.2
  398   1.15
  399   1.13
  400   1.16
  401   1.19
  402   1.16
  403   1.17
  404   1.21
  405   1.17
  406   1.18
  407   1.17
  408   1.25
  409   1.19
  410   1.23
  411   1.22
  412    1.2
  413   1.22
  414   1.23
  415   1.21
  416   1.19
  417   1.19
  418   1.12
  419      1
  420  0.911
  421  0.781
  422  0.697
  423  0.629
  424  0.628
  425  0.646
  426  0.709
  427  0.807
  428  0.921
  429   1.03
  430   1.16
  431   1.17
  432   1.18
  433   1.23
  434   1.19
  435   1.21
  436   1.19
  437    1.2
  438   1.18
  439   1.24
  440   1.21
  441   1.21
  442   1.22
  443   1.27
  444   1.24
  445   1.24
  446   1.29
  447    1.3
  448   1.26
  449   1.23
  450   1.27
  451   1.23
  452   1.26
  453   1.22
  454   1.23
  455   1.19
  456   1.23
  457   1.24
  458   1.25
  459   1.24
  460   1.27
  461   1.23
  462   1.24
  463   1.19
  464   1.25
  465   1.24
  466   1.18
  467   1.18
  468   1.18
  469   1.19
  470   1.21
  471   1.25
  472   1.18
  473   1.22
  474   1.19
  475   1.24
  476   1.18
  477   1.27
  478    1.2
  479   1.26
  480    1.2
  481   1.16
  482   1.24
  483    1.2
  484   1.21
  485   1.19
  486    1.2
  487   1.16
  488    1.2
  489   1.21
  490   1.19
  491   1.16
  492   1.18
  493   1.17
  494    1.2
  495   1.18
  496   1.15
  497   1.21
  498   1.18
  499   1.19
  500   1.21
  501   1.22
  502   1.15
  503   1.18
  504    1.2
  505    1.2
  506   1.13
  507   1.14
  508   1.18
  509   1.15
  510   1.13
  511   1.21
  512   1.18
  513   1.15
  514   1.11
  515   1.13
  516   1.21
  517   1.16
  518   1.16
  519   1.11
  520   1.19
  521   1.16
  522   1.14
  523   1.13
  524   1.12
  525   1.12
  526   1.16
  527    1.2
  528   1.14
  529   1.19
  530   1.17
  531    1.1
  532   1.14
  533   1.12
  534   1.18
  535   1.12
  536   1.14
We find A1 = 5.3 min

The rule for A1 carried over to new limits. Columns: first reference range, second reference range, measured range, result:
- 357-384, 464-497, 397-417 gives -3.28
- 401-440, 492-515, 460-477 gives -1.17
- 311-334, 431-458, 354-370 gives 3.10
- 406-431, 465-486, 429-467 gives -3.64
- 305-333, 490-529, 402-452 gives 1.74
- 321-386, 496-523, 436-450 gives -1.35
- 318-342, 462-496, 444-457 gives -0.56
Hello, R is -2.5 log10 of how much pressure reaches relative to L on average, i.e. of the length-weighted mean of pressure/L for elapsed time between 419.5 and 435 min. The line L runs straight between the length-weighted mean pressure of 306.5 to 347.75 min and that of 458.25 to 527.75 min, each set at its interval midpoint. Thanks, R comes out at 0.27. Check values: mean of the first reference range 1.16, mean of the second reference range 1.19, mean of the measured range 0.922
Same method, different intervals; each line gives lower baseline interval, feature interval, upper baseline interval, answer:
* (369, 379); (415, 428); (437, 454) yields 0.239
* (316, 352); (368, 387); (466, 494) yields 0.220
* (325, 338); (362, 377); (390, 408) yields 0.466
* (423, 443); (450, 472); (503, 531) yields -0.121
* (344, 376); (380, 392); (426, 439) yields -0.167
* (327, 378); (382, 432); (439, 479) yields 0.037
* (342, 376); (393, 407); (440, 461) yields -0.062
